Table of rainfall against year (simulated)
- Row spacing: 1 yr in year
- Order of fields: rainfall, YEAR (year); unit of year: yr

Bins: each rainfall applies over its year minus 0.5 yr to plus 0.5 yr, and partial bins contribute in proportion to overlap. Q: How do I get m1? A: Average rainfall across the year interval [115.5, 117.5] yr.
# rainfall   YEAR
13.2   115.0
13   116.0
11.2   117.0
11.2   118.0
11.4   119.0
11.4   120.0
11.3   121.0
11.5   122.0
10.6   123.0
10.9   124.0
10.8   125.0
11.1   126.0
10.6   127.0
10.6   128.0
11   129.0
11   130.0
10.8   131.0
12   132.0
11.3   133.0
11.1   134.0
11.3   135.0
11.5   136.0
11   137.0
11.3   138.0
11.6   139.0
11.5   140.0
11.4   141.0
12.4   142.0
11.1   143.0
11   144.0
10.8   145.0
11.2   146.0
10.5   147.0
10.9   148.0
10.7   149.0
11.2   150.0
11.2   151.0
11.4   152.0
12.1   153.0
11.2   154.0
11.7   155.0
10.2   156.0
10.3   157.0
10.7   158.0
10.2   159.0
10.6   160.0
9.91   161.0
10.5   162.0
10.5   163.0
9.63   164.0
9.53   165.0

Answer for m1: 12.1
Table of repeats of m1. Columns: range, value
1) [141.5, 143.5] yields 11.8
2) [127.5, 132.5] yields 11.1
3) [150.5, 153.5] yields 11.6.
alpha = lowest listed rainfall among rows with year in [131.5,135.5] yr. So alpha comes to 11.1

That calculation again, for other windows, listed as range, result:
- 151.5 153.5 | 11.4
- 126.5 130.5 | 10.6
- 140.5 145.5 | 10.8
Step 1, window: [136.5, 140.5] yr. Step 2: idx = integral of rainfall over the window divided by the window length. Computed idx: 11.4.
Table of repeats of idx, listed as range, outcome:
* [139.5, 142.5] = 11.8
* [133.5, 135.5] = 11.2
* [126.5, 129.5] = 10.7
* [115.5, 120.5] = 11.6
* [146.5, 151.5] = 10.9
